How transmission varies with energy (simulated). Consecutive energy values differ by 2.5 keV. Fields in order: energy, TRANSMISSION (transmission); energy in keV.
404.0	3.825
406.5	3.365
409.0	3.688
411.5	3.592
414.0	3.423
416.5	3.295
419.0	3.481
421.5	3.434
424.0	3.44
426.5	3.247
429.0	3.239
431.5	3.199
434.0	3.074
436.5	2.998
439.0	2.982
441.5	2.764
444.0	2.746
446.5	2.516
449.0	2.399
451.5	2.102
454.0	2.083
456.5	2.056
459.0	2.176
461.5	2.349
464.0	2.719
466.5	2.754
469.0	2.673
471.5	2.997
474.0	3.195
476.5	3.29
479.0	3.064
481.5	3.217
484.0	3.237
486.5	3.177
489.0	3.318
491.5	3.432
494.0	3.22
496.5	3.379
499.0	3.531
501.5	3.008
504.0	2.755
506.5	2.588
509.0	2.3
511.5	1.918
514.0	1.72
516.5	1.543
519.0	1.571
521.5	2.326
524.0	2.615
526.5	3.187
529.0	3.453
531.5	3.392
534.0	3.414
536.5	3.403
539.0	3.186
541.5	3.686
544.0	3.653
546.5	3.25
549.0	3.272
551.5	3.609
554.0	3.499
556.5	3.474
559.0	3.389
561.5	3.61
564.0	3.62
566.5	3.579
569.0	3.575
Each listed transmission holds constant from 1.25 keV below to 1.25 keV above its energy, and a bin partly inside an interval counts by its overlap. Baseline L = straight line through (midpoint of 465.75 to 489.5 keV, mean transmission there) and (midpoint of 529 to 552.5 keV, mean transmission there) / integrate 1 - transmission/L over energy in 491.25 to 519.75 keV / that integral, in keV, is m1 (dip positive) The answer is 5.8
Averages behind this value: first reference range 3.09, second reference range 3.43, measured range 2.57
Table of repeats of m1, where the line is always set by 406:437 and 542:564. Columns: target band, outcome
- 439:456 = 4.63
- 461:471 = 2.13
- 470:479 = 0.72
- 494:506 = 1.03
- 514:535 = 5.08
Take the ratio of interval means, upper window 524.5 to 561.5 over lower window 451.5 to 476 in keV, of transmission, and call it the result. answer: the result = 1.33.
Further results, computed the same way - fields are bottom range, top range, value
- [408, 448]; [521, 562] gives 1.05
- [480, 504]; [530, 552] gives 1.05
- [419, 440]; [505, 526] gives 0.66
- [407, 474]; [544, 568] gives 1.20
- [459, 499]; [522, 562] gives 1.10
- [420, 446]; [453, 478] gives 0.85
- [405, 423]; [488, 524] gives 0.75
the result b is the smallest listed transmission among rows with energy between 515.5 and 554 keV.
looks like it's 1.543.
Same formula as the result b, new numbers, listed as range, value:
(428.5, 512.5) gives 1.918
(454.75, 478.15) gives 2.056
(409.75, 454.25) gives 2.083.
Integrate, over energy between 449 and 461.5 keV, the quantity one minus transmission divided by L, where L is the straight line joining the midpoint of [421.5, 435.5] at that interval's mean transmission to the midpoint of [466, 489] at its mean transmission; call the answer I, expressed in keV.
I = 4.0 keV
